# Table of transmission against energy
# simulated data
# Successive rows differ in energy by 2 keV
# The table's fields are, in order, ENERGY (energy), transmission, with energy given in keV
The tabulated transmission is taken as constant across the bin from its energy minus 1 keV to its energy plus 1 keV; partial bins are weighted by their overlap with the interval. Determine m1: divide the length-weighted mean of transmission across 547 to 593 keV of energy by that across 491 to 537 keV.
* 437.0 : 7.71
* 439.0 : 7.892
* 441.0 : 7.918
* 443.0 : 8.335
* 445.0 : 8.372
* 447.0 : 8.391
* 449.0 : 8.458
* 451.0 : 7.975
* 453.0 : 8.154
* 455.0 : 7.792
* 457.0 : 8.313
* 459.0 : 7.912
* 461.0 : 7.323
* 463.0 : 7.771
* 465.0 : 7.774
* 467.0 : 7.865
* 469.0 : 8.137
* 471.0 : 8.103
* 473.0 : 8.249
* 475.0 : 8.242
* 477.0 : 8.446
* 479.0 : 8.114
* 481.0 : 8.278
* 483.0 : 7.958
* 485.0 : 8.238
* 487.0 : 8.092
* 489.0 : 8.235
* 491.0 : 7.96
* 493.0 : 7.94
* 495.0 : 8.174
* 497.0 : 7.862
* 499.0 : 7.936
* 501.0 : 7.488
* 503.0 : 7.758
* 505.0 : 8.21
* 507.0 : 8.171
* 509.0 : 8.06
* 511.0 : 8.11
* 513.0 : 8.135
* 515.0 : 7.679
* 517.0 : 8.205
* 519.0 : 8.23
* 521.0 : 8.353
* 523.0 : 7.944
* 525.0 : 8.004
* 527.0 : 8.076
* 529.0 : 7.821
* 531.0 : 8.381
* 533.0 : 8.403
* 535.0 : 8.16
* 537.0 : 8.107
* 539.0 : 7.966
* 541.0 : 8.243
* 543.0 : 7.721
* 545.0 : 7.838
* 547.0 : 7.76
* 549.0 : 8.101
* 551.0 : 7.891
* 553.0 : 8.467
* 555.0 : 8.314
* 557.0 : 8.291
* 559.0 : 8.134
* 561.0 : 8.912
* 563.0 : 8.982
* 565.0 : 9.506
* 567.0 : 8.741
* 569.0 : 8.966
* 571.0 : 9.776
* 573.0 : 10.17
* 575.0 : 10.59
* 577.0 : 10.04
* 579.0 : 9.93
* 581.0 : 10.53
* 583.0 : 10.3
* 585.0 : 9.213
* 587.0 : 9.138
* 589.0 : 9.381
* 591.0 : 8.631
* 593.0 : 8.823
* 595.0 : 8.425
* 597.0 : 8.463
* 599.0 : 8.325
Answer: 1.1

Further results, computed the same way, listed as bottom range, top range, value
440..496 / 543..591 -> 1.12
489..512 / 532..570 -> 1.05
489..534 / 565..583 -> 1.22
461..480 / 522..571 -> 1.03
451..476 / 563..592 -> 1.21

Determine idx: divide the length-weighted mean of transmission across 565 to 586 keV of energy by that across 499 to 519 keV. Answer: 1.2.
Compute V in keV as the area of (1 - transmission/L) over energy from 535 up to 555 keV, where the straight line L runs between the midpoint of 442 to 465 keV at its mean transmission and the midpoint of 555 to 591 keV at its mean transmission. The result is 2.3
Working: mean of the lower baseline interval 8.06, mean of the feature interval 8.03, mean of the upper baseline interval 9.39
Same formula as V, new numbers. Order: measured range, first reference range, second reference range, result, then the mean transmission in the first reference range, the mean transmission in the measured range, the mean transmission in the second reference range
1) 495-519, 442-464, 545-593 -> 1.6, 8.07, 7.98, 9.09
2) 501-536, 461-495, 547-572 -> 1.1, 8.07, 8.08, 8.64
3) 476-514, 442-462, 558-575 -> 2.1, 8.1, 8.06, 9.23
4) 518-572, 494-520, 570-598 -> 2.6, 8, 8.34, 9.53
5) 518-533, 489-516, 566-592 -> 0.6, 7.97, 8.13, 9.65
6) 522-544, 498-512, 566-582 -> 1.6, 7.96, 8.08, 9.84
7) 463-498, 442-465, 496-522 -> -0.2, 8.06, 8.09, 8.02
